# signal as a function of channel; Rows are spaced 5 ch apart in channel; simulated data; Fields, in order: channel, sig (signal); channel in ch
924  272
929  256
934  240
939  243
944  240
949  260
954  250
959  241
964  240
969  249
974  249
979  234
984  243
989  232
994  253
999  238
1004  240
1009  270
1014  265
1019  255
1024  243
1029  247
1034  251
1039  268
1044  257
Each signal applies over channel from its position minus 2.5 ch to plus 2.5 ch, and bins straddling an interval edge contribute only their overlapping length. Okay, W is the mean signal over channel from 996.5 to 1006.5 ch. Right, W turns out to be 239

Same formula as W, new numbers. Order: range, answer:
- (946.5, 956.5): 255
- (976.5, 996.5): 240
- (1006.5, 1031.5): 256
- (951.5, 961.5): 246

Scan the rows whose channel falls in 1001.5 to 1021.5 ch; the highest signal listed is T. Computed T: 270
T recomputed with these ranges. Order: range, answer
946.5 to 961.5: 260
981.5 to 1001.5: 253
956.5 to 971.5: 249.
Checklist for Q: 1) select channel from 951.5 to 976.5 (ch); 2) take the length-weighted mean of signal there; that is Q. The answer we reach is 246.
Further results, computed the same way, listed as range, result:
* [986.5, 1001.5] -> 241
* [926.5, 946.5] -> 245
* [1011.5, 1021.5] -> 260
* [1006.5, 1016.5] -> 268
